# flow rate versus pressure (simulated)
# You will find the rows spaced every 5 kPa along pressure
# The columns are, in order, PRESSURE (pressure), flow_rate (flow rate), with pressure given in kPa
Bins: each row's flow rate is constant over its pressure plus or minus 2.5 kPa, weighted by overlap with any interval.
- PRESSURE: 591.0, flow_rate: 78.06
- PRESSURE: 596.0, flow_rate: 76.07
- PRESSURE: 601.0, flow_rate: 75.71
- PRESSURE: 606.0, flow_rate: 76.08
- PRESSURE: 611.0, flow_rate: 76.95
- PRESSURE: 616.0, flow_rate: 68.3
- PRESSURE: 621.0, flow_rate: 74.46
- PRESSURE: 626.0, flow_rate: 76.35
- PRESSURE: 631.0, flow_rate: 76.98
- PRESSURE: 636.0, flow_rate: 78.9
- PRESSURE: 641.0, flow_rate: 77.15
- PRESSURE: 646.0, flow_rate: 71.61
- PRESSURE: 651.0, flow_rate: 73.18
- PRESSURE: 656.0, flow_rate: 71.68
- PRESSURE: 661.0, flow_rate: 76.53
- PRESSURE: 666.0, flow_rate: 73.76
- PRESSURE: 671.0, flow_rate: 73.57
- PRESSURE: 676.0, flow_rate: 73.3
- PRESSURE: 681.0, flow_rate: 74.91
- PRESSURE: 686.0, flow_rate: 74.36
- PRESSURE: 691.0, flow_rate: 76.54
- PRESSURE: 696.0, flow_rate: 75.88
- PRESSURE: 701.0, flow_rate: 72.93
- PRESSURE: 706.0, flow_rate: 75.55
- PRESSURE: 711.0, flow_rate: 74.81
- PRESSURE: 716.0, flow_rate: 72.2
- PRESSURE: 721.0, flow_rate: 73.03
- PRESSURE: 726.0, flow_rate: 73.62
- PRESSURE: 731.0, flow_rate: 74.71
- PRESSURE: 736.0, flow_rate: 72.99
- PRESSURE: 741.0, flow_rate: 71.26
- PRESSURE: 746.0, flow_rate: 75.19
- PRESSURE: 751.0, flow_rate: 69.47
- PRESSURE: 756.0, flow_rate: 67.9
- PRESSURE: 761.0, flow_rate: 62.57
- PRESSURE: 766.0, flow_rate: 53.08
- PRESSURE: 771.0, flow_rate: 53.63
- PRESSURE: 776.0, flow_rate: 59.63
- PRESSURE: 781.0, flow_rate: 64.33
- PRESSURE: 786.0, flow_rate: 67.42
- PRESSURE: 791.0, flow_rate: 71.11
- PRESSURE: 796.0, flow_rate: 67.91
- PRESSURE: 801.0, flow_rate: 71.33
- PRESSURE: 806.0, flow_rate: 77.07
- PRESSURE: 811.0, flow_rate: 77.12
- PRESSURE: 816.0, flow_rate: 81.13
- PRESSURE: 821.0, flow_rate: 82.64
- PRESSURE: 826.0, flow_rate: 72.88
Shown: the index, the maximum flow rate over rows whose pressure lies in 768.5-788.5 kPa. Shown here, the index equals 67.42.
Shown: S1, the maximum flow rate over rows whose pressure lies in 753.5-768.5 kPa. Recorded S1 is 67.9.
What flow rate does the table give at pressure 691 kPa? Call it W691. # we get 76.54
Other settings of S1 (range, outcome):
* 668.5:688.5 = 74.91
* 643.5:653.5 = 73.18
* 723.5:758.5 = 75.19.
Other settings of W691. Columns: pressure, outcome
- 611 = 76.95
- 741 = 71.26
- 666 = 73.76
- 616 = 68.3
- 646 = 71.61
